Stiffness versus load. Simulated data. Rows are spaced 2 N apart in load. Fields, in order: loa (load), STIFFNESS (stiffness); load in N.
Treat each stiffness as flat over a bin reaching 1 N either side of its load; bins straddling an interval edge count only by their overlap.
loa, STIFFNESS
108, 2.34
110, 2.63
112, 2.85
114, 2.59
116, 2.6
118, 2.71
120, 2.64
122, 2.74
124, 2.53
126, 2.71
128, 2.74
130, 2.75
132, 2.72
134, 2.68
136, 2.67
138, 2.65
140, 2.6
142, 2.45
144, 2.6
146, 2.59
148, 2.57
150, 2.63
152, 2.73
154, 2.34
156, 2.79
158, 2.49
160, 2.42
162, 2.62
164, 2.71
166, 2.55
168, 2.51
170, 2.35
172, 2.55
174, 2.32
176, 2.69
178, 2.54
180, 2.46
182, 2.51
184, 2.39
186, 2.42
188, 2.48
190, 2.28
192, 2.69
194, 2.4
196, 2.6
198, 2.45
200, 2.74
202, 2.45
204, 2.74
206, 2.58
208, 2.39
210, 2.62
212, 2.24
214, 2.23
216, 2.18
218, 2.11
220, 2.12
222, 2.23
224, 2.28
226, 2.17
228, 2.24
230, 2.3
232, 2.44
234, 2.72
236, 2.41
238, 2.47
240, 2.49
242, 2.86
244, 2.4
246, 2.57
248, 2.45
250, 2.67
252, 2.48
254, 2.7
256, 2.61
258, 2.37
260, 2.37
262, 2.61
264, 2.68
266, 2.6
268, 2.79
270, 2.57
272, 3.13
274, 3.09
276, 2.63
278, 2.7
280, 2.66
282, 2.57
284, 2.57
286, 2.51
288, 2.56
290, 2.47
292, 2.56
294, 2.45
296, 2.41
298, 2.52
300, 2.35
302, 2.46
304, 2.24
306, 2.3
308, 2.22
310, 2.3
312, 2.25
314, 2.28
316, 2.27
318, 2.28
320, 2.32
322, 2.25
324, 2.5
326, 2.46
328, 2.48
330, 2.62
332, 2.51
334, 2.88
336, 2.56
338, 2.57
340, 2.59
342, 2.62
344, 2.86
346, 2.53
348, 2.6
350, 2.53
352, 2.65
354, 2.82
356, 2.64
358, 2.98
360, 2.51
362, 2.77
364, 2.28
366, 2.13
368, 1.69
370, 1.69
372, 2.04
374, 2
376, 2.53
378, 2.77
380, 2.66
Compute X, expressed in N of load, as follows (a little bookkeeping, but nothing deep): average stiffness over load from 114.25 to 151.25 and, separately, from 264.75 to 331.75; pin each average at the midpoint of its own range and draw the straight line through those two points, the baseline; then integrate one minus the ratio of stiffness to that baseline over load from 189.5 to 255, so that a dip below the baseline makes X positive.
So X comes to 2.99 N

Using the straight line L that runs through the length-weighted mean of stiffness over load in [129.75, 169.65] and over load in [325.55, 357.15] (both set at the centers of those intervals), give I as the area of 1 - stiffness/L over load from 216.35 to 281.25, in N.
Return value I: 2.1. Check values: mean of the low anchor 2.6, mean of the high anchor 2.62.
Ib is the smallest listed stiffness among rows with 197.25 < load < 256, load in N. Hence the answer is 2.11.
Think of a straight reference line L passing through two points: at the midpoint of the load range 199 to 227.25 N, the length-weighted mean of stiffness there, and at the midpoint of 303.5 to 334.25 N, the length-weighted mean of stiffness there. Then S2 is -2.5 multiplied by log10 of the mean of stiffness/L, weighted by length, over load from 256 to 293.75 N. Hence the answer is -0.11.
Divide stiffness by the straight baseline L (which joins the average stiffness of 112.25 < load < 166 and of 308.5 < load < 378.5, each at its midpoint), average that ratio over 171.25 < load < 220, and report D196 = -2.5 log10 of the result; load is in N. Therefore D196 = 0.05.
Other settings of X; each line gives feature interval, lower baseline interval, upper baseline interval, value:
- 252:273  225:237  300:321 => -2.59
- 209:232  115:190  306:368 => 2.61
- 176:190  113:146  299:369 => 0.70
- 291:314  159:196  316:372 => 1.11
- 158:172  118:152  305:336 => 0.43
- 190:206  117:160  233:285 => 0.39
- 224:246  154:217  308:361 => 0.50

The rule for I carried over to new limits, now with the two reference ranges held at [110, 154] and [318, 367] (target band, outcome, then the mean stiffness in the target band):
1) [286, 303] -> 0.7 N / 2.47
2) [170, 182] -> 0.6 N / 2.5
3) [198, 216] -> 1.0 N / 2.48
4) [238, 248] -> 0.2 N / 2.56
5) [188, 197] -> 0.5 N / 2.49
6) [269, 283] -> -0.9 N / 2.76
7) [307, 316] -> 1.1 N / 2.26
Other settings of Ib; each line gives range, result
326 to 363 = 2.46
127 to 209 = 2.28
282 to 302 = 2.35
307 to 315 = 2.22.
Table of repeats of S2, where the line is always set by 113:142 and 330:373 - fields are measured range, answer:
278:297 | 0.003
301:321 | 0.107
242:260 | 0.013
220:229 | 0.169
